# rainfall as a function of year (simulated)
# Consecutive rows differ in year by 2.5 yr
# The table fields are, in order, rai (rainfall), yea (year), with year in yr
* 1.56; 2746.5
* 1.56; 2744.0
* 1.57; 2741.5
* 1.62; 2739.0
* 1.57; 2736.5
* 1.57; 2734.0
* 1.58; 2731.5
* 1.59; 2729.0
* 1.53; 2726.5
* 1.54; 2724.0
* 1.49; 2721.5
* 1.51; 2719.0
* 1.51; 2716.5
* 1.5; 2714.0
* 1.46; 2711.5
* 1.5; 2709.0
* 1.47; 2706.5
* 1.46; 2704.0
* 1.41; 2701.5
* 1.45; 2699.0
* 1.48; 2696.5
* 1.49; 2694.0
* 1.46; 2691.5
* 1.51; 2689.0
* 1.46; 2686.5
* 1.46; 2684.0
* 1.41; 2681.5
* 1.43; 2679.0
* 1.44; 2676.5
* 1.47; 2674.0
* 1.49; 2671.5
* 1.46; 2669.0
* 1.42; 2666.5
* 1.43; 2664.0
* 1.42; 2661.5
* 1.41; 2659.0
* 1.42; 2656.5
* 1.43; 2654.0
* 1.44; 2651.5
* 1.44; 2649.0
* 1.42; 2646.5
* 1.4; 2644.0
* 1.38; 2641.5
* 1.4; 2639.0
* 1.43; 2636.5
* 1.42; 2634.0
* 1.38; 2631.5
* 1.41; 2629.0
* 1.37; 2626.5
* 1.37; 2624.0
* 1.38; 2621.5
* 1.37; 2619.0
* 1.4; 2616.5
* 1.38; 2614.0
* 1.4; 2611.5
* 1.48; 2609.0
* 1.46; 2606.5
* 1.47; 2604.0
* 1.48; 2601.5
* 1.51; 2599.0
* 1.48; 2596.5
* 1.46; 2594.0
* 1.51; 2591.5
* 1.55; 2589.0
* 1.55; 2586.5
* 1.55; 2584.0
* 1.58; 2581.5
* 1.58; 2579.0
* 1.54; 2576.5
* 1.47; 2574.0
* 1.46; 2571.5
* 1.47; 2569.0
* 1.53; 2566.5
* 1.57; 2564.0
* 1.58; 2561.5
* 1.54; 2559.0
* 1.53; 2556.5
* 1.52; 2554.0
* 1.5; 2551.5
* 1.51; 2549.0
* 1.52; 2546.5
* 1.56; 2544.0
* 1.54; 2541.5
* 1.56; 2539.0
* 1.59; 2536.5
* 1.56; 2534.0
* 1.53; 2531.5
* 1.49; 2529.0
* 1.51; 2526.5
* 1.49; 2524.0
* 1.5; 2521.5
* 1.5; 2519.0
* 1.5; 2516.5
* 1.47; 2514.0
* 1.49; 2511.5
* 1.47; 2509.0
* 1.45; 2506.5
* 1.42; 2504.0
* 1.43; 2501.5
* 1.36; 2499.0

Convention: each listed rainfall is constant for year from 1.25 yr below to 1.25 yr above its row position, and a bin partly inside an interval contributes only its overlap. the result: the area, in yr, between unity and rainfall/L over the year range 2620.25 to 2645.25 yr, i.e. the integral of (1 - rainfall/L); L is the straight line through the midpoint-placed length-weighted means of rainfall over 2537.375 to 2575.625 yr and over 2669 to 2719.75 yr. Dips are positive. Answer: 1.7 yr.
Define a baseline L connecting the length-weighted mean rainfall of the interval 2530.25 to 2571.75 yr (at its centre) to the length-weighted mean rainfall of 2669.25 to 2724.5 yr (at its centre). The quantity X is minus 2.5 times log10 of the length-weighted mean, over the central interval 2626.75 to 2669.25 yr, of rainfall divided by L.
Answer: 0.06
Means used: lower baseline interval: 1.54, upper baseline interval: 1.47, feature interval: 1.42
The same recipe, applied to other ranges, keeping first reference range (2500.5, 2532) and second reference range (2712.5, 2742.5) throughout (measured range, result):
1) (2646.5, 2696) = 0.06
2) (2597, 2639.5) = 0.07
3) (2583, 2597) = -0.01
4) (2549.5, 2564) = -0.03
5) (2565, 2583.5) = -0.02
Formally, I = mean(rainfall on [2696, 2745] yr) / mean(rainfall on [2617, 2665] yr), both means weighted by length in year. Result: 1.08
